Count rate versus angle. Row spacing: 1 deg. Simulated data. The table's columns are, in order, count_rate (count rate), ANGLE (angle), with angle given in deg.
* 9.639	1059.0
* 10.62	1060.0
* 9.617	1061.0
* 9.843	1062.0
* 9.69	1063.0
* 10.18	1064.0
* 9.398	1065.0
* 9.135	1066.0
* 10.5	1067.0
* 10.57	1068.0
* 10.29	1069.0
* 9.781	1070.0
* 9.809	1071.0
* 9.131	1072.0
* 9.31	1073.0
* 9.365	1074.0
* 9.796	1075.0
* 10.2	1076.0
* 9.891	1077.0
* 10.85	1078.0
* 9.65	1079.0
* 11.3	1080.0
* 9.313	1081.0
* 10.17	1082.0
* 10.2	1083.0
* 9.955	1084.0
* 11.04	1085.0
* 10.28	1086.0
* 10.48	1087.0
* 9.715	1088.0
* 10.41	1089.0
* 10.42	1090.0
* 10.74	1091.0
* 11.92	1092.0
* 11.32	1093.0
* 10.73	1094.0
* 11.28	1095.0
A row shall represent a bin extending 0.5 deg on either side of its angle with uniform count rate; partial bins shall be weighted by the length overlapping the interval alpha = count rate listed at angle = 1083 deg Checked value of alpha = 10.2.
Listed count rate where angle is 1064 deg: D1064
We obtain 10.18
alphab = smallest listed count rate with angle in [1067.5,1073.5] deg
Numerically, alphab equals 9.131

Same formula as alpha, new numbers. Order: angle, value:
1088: 9.715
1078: 10.85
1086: 10.28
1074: 9.365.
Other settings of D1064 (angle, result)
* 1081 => 9.313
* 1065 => 9.398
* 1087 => 10.48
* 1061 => 9.617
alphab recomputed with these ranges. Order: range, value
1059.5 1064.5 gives 9.617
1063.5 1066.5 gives 9.135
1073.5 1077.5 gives 9.365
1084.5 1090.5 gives 9.715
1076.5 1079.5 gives 9.65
